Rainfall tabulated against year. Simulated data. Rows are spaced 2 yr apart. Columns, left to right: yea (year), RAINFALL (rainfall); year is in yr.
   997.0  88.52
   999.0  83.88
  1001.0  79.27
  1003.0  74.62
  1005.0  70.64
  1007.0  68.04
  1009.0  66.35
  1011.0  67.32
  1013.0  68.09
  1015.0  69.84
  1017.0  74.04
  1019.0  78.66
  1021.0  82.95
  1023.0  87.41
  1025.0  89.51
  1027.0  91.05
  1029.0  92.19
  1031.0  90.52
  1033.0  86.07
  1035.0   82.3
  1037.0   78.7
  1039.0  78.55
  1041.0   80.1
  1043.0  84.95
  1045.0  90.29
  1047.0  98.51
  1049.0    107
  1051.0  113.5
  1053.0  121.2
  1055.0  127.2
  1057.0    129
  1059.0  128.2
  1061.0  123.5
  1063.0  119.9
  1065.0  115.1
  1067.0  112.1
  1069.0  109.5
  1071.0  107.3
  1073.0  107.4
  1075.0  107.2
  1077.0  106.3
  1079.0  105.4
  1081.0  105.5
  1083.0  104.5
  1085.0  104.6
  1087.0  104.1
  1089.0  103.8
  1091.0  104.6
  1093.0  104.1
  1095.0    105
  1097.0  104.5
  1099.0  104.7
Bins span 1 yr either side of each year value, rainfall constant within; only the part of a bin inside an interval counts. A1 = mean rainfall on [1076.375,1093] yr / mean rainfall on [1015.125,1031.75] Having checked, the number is 1.23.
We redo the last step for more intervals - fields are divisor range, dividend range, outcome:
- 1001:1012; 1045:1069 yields 1.65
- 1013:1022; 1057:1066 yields 1.62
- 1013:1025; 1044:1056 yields 1.39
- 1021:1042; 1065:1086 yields 1.26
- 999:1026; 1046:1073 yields 1.54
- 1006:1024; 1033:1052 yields 1.23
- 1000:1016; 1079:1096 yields 1.48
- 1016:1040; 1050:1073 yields 1.40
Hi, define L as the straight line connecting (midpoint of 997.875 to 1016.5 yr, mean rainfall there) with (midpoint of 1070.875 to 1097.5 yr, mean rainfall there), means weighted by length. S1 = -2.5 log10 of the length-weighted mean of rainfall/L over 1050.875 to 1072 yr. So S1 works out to -0.24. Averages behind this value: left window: 72.2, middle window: 119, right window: 105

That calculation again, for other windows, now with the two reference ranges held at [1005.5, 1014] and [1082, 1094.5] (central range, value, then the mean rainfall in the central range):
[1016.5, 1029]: -0.15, 85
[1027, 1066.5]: -0.20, 102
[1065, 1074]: -0.15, 110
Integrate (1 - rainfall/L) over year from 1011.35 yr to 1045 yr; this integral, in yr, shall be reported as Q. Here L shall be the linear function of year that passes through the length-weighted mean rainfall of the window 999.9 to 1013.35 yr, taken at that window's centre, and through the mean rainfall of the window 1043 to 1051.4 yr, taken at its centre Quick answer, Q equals 1.4 yr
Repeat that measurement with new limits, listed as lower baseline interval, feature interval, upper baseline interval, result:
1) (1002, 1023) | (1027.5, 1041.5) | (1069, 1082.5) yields 0.0 yr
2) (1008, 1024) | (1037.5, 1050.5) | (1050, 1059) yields 2.4 yr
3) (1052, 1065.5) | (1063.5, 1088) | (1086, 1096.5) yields 1.3 yr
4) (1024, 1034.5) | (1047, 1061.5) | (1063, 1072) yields -2.1 yr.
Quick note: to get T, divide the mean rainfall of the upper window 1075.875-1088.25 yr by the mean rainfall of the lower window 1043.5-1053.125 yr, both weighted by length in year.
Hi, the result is 1.0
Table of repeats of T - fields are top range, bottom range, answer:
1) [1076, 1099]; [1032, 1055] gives 1.11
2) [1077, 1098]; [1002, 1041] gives 1.33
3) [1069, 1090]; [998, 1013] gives 1.46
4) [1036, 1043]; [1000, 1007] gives 1.08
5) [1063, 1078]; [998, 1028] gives 1.43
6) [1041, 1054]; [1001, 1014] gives 1.44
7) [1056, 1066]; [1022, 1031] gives 1.37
